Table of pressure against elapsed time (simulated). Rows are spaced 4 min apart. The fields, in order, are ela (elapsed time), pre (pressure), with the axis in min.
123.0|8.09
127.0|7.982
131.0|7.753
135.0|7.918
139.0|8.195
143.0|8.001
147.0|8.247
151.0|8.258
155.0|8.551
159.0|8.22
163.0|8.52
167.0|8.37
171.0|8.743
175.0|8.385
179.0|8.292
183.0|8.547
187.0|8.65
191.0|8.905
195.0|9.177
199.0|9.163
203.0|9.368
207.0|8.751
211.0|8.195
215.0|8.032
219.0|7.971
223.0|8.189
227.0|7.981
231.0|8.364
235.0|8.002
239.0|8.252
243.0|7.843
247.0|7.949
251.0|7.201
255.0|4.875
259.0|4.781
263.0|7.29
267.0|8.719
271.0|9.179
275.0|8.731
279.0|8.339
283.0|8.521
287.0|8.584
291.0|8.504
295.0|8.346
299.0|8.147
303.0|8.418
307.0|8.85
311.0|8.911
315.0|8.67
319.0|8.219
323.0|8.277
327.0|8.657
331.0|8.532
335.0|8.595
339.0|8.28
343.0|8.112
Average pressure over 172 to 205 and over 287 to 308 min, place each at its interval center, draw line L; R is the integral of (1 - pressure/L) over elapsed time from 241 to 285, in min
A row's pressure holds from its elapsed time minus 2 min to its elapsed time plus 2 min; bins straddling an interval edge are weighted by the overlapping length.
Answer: 5.0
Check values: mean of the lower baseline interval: 8.81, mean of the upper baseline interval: 8.45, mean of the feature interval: 7.58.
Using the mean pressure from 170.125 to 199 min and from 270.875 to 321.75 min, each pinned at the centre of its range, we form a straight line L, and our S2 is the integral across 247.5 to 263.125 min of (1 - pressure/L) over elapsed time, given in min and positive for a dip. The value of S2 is 4.6 min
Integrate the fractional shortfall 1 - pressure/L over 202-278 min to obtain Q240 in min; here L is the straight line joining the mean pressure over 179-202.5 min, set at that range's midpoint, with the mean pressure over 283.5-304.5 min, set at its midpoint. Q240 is 6.92 min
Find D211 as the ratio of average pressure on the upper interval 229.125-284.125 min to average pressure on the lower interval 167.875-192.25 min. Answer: 0.90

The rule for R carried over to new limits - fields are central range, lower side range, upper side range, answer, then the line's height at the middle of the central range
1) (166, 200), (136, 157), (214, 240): -2.1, 8.18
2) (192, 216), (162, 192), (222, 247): -1.4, 8.33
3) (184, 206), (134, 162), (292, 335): -1.9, 8.3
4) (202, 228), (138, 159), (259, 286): -0.3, 8.22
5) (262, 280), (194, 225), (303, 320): 0.2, 8.63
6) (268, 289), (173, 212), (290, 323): -0.3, 8.56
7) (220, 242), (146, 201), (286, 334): 1.1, 8.55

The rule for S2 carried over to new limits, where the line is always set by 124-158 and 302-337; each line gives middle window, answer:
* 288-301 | 0.2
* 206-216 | 0.0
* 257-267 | 2.2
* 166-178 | -0.4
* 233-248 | 0.6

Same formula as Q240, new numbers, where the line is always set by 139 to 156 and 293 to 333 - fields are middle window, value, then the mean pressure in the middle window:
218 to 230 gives 0.4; 8.08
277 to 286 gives 0.0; 8.45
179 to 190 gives -0.4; 8.57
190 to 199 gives -0.8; 9.08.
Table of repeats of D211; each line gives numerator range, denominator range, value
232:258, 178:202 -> 0.83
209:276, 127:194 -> 0.93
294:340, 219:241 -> 1.04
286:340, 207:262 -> 1.13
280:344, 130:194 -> 1.01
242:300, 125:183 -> 0.94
